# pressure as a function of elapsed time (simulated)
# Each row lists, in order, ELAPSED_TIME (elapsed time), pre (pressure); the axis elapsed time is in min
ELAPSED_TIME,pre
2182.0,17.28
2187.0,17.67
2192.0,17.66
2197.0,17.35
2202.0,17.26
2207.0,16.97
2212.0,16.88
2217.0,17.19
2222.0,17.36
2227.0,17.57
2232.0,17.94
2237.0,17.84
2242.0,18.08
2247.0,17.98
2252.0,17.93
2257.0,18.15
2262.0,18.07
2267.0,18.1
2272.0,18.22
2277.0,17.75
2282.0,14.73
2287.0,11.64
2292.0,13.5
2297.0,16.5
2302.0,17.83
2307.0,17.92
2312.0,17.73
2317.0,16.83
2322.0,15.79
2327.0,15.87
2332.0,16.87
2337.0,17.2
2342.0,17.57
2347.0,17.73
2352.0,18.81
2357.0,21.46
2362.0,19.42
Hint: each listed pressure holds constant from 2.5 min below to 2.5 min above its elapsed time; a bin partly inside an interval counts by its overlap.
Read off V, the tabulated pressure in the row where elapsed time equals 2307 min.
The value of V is 17.92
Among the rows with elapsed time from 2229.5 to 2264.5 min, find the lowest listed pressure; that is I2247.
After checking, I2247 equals 17.84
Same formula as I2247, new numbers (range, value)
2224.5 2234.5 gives 17.57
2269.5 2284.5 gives 14.73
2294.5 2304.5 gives 16.5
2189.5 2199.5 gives 17.35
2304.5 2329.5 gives 15.79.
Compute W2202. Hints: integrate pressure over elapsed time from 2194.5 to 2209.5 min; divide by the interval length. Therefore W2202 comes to 17.2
